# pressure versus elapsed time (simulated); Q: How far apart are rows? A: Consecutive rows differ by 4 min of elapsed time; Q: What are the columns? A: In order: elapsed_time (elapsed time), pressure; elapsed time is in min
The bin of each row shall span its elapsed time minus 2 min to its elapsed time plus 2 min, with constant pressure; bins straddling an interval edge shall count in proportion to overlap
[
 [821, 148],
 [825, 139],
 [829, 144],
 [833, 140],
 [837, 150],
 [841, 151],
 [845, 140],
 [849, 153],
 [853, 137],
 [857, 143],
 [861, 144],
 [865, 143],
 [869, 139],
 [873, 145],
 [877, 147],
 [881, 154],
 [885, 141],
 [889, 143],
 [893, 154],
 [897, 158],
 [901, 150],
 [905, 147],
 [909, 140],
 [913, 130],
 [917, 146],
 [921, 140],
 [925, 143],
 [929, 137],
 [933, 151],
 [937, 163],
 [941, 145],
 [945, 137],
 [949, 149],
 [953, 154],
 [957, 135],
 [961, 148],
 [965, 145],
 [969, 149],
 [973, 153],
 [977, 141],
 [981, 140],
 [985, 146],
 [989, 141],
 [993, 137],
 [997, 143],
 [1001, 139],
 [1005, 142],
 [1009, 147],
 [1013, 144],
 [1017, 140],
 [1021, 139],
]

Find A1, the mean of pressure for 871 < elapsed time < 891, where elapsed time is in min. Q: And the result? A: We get 146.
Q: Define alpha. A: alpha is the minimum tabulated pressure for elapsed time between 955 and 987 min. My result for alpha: 135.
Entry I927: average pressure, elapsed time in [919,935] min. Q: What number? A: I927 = 143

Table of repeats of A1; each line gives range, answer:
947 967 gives 146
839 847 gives 146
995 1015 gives 143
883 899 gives 149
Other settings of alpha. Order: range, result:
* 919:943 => 137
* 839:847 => 140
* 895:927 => 130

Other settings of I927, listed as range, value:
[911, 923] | 139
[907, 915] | 135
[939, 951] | 144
